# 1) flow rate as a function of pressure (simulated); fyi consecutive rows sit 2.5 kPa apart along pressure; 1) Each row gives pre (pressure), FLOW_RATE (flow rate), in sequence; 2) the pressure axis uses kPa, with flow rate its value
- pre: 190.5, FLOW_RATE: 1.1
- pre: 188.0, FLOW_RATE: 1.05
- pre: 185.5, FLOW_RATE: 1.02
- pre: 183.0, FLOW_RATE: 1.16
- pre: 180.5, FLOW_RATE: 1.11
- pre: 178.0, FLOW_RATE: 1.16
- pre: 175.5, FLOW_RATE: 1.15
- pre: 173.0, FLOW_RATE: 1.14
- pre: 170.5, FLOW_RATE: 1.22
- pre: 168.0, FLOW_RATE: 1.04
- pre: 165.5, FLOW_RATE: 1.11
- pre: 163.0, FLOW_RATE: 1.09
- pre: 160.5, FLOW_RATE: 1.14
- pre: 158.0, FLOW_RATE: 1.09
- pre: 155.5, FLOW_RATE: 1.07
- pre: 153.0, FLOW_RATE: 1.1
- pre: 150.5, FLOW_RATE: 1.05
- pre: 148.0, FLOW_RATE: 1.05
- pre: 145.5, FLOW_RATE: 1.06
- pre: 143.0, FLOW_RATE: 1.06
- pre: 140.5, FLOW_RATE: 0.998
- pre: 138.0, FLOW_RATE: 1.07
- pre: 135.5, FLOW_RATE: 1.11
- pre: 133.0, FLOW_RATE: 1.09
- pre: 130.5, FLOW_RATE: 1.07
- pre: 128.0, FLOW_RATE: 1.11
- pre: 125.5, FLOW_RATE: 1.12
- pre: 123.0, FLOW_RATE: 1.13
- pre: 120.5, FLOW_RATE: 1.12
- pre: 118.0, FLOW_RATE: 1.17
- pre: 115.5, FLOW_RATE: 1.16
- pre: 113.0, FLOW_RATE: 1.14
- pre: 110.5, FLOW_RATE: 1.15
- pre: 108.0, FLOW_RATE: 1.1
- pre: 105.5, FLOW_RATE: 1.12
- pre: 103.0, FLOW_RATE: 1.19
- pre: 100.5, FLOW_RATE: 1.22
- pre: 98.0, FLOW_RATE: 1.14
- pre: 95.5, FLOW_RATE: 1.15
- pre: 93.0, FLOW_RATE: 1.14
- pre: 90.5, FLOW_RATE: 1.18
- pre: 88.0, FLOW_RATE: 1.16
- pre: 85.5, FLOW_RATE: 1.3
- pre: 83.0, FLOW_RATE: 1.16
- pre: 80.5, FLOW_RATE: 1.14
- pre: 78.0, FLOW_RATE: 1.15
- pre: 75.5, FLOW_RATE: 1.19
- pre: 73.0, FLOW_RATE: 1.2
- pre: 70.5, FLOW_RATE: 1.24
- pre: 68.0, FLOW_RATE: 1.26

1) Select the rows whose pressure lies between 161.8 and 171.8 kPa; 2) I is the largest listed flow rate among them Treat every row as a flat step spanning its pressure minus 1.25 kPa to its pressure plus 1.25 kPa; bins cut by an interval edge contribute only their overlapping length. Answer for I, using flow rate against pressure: 1.22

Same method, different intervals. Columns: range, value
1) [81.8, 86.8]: 1.3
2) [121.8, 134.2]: 1.13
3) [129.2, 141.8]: 1.11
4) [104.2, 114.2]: 1.15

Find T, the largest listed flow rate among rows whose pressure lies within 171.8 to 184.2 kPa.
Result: 1.16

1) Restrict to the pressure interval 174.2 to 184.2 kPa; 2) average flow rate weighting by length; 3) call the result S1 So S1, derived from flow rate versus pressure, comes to 1.14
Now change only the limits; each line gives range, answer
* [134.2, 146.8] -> 1.06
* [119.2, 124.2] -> 1.13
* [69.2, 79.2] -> 1.2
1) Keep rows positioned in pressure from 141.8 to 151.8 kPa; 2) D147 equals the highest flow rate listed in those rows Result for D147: 1.06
